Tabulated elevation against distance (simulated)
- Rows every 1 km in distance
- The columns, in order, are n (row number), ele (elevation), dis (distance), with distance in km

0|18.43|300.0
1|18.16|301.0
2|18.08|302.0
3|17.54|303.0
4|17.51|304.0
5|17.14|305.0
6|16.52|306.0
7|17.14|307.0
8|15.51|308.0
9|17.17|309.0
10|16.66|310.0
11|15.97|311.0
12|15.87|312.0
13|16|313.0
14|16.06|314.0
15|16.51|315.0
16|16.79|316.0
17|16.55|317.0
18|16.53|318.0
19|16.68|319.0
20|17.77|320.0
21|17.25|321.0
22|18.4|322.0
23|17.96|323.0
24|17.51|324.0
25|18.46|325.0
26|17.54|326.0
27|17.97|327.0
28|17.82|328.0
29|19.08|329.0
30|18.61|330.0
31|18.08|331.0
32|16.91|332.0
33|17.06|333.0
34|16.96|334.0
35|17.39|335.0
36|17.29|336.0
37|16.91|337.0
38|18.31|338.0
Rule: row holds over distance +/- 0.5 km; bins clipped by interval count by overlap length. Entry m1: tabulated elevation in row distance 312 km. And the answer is 15.87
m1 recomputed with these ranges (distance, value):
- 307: 17.14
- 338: 18.31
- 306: 16.52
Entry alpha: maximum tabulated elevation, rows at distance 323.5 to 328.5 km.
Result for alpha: 18.46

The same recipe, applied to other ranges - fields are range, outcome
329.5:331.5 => 18.61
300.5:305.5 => 18.16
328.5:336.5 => 19.08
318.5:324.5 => 18.4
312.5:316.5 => 16.79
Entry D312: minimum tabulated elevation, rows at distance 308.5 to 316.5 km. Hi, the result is 15.87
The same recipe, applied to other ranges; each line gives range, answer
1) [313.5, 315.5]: 16.06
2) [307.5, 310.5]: 15.51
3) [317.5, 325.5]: 16.53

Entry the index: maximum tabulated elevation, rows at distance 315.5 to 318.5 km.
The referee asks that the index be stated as 16.79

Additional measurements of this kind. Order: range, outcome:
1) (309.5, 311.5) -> 16.66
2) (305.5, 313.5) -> 17.17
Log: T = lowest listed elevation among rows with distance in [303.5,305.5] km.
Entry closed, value 17.14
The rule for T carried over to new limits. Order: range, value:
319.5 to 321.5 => 17.25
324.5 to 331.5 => 17.54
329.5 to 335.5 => 16.91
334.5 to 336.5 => 17.29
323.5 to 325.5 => 17.51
